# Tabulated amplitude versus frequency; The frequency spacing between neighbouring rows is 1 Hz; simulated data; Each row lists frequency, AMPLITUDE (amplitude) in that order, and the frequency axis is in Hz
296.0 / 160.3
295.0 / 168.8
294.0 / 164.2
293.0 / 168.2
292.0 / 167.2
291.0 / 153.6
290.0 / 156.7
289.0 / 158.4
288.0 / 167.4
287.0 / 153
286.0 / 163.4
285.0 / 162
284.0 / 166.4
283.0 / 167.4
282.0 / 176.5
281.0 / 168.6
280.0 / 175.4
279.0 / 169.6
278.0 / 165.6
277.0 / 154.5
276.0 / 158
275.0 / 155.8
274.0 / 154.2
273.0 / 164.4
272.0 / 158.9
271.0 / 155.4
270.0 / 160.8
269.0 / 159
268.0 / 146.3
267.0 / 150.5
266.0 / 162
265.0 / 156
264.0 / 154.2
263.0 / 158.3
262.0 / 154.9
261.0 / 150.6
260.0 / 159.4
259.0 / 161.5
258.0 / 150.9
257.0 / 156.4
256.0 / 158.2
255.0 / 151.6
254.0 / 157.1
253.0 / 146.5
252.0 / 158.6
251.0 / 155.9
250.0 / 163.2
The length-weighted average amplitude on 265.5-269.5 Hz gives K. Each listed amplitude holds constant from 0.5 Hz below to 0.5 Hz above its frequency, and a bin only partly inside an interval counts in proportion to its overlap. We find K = 154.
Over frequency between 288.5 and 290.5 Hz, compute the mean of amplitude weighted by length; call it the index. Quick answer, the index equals 158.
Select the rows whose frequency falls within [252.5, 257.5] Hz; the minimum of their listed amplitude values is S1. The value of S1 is 146.5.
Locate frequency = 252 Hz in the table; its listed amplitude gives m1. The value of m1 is 158.6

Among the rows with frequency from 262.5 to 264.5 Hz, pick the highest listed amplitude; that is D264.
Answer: 158.3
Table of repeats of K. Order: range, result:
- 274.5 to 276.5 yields 157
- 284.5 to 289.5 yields 161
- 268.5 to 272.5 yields 159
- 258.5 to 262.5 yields 157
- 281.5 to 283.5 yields 172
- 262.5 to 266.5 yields 158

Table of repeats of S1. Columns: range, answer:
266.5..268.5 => 146.3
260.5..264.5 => 150.6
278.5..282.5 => 168.6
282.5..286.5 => 162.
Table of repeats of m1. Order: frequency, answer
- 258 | 150.9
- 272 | 158.9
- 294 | 164.2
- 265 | 156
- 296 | 160.3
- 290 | 156.7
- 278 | 165.6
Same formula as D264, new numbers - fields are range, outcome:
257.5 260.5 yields 161.5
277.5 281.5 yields 175.4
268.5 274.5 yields 164.4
